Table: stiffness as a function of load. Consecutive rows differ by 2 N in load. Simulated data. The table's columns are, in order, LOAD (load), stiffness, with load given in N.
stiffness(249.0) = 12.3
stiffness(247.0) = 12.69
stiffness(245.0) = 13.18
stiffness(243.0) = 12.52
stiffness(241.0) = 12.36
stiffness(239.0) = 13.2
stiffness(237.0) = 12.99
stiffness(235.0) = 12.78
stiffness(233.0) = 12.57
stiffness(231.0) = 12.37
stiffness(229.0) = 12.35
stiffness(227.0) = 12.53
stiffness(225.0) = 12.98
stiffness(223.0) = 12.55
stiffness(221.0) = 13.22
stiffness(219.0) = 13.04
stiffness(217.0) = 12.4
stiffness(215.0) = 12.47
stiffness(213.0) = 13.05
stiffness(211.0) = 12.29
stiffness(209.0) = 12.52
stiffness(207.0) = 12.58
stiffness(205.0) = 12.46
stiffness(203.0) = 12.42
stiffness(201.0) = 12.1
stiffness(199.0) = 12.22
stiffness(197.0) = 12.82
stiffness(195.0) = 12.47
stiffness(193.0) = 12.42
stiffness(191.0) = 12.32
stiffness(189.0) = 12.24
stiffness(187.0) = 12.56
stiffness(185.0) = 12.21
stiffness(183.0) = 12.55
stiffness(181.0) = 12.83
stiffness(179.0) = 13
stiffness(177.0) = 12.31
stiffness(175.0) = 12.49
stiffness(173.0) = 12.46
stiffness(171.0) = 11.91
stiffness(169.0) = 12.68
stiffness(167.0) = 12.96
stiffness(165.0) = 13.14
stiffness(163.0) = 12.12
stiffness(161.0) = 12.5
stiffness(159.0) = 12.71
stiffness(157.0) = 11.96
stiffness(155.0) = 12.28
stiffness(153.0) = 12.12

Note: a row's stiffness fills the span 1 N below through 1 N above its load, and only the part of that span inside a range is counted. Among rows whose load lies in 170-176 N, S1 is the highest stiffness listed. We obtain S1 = 12.49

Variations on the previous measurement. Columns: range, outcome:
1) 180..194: 12.83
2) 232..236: 12.78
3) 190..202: 12.82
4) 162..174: 13.14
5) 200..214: 13.05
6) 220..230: 13.22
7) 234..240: 13.2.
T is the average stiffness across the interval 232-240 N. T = 12.9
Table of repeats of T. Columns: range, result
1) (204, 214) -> 12.6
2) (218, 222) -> 13.1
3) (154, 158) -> 12.1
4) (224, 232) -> 12.6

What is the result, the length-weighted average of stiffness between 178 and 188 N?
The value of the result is 12.6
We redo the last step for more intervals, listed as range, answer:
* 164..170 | 12.9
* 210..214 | 12.7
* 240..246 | 12.7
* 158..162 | 12.6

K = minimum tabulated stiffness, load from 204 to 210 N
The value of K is 12.46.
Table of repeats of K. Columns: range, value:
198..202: 12.1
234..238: 12.78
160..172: 11.91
